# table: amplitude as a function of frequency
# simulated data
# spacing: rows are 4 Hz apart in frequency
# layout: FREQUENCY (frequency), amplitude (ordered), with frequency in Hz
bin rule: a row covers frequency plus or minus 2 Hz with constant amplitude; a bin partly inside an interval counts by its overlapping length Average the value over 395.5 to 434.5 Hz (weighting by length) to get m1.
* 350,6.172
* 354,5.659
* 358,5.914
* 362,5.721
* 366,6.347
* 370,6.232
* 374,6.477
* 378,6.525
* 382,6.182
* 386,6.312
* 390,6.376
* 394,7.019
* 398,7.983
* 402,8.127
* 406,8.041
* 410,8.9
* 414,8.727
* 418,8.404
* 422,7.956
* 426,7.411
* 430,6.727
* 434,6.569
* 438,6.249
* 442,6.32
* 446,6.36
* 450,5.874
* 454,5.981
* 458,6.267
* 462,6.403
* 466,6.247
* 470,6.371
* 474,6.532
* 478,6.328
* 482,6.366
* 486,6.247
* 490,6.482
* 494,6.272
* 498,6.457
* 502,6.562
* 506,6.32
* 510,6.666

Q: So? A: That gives 7.92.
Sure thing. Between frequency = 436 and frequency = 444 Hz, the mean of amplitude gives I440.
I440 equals 6.28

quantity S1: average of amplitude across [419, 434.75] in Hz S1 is 7.29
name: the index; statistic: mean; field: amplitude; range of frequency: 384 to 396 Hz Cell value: 6.57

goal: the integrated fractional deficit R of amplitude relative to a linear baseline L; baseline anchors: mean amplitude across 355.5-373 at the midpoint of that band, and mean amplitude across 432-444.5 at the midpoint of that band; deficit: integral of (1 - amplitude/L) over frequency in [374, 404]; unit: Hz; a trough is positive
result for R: -3.5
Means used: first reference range 6.07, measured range 6.9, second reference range 6.38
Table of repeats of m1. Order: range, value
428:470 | 6.3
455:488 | 6.33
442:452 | 6.16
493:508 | 6.41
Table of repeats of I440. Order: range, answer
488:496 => 6.38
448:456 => 5.93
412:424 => 8.36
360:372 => 6.1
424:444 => 6.66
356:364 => 5.82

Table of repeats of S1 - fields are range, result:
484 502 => 6.39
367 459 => 7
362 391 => 6.31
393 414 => 8.13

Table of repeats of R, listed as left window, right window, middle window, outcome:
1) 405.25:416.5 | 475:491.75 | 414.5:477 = 7.0 Hz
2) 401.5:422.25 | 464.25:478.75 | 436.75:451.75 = 2.3 Hz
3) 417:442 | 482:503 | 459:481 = 0.9 Hz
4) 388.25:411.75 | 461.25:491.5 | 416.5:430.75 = -0.7 Hz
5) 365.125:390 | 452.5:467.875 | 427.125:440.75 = -0.6 Hz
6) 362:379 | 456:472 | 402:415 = -4.5 Hz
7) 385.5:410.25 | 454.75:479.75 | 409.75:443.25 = -1.8 Hz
